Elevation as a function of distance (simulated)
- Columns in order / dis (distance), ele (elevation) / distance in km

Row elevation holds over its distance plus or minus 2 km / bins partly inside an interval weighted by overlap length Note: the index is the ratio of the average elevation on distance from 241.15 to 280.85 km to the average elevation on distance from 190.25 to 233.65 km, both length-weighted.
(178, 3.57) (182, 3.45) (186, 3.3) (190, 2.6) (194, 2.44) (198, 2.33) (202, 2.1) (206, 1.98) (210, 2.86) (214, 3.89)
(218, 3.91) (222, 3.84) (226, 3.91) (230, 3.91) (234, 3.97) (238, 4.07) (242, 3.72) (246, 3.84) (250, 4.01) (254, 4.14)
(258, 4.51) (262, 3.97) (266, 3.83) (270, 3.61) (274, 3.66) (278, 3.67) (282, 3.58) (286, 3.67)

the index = 1.2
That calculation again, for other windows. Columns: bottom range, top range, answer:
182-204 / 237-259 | 1.53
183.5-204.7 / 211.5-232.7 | 1.51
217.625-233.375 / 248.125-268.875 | 1.04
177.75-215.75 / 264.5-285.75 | 1.30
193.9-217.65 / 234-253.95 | 1.46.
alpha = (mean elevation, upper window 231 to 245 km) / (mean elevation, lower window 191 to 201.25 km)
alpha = 1.65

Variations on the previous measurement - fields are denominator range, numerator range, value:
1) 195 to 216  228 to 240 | 1.52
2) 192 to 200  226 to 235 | 1.65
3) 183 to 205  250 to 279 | 1.53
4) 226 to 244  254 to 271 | 1.03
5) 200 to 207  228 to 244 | 1.91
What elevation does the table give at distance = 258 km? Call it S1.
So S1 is 4.51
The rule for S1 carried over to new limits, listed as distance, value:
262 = 3.97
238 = 4.07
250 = 4.01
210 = 2.86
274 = 3.66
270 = 3.61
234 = 3.97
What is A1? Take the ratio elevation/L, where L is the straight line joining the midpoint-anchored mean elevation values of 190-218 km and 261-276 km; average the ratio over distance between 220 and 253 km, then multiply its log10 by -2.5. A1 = -0.212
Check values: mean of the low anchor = 2.69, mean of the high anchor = 3.75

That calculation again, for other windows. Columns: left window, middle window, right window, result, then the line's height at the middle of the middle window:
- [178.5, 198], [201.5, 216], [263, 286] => 0.13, 3.11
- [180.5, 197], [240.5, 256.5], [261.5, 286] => -0.14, 3.46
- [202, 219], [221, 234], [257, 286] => -0.21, 3.22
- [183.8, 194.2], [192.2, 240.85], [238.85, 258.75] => 0.05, 3.39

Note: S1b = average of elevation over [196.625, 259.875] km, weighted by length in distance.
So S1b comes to 3.57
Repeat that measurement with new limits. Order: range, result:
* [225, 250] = 3.91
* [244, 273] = 3.98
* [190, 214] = 2.49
